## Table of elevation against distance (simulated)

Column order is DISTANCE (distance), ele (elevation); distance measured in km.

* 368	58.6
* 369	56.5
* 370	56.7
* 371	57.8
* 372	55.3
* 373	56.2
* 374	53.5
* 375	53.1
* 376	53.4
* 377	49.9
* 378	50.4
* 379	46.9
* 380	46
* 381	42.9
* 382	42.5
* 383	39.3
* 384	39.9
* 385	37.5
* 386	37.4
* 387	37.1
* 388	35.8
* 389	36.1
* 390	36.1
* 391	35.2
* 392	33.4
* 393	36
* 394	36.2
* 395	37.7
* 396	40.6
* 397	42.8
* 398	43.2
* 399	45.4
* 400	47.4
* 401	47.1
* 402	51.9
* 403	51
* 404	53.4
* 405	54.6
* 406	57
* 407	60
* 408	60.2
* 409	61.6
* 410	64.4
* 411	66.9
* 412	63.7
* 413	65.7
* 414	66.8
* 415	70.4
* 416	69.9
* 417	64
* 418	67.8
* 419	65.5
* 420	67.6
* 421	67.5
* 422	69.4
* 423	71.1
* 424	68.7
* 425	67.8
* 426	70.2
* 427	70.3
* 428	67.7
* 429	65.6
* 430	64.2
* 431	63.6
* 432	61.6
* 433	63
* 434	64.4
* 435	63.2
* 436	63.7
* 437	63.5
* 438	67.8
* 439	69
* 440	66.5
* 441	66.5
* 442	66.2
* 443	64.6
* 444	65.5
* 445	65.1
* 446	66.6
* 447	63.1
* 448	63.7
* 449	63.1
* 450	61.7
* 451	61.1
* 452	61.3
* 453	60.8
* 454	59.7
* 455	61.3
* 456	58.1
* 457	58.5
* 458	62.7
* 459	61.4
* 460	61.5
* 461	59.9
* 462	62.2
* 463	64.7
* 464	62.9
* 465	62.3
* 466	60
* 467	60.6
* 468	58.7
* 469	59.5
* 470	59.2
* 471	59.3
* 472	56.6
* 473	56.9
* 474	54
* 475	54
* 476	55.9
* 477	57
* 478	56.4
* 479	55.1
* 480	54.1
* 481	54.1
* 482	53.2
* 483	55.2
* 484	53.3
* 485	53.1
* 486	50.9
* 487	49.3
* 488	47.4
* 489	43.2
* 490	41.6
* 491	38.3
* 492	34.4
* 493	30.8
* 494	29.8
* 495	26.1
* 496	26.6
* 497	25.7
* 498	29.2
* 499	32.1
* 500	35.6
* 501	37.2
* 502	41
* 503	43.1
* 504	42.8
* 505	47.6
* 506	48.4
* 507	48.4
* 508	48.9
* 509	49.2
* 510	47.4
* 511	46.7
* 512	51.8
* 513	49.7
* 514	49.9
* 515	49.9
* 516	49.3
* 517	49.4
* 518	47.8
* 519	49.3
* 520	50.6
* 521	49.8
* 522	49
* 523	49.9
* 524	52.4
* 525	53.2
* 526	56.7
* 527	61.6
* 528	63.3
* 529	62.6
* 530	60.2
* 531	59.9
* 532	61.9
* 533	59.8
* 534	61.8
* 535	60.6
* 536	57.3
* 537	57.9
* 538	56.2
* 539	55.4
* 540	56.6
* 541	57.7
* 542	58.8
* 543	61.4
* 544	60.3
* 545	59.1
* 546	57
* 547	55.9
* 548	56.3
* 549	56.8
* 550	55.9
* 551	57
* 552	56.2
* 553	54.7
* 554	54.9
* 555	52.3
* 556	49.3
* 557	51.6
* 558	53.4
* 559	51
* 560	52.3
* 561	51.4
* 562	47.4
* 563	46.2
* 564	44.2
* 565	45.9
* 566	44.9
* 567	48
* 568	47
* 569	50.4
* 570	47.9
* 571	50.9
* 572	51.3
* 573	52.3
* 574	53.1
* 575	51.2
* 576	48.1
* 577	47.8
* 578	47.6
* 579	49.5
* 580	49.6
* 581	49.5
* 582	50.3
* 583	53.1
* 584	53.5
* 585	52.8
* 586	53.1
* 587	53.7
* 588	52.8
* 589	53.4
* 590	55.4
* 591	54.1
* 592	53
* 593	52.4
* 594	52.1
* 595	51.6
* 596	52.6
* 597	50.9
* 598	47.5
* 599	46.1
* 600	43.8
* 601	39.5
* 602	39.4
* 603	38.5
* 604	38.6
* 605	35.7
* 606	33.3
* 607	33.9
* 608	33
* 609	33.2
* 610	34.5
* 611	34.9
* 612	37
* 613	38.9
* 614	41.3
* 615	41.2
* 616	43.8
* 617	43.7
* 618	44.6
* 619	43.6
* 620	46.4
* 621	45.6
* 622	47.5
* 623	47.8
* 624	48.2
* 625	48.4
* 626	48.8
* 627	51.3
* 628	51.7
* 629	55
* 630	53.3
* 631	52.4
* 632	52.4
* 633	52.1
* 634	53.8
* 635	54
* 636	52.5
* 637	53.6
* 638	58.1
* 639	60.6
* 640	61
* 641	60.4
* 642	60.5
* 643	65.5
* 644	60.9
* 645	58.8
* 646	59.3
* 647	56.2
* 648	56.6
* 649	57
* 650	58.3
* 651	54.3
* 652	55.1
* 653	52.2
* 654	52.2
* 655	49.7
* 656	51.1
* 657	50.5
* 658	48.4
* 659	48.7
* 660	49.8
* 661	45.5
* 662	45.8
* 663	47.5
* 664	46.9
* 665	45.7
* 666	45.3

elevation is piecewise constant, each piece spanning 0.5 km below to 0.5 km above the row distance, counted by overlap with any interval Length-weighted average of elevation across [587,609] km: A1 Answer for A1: 45.5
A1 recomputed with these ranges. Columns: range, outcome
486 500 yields 35.6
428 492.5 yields 59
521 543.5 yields 57.7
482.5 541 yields 48.3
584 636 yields 46.5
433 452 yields 64.6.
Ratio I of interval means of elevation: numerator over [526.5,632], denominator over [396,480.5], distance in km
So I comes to 0.8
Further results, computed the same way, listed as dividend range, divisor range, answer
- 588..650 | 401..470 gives 0.77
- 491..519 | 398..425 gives 0.68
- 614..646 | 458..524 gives 1.06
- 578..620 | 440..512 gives 0.86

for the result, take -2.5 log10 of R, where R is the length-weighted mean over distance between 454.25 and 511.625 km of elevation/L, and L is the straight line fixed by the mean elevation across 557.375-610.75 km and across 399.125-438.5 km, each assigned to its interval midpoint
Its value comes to 0.15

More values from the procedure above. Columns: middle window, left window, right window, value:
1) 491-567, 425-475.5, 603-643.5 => 0.11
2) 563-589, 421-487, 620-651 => 0.14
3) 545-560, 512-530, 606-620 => -0.14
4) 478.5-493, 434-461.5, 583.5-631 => 0.22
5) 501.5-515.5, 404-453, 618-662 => 0.26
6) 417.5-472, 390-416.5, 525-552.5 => -0.18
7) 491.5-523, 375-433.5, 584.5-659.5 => 0.21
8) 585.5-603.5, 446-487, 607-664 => 0.06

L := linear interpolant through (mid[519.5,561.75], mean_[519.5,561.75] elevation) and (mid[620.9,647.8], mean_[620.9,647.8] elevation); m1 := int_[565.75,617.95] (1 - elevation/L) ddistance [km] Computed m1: 8.4 km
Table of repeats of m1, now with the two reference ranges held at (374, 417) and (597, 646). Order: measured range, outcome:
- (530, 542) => -2.68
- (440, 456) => -4.84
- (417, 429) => -4.78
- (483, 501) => 3.64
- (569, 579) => -0.48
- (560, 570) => 0.05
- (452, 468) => -4.13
